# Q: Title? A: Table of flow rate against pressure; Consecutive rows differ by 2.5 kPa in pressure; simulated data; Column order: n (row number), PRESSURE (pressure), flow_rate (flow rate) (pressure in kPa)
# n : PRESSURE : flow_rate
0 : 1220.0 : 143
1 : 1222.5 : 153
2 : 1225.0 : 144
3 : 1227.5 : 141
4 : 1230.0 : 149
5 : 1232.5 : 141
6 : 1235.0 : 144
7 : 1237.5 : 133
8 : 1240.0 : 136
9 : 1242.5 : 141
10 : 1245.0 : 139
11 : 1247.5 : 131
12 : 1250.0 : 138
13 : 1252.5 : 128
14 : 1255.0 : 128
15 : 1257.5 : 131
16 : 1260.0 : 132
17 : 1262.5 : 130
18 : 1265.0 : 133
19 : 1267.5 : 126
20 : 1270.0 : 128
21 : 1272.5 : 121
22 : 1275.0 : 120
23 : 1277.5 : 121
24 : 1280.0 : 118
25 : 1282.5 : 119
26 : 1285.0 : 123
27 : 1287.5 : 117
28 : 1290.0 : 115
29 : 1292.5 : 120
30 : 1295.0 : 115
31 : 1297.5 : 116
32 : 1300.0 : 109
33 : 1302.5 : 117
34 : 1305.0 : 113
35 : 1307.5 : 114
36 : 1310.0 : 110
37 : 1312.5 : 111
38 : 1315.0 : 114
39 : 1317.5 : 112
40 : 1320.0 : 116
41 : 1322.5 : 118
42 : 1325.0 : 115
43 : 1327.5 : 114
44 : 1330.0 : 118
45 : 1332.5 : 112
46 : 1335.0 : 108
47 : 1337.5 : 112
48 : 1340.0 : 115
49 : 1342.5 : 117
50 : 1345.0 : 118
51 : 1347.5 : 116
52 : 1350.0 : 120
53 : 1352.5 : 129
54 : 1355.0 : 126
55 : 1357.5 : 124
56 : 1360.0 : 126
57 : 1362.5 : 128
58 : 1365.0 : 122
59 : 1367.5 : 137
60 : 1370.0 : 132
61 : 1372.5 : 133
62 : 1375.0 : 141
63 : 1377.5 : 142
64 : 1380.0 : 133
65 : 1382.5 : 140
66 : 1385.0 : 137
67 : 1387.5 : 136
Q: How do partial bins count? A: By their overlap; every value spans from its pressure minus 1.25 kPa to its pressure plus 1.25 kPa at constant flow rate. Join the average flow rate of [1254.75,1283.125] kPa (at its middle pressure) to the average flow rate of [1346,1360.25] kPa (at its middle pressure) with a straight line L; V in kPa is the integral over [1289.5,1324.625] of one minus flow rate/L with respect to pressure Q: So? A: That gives 2.9 kPa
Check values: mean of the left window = 126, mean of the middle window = 114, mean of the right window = 123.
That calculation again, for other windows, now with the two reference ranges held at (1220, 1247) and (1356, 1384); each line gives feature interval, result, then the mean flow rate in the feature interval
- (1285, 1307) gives 3.51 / 116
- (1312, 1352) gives 5.93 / 115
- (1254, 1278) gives 2.14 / 127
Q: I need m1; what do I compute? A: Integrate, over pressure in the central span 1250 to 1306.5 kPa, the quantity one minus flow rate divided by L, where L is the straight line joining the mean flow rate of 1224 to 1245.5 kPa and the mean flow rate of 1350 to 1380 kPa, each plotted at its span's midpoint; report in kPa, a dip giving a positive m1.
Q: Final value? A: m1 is 6.3 kPa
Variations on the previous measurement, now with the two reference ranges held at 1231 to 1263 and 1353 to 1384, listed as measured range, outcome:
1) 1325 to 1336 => 1.6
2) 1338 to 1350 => 1.4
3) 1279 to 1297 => 2.1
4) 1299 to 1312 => 2.0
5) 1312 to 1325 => 1.8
